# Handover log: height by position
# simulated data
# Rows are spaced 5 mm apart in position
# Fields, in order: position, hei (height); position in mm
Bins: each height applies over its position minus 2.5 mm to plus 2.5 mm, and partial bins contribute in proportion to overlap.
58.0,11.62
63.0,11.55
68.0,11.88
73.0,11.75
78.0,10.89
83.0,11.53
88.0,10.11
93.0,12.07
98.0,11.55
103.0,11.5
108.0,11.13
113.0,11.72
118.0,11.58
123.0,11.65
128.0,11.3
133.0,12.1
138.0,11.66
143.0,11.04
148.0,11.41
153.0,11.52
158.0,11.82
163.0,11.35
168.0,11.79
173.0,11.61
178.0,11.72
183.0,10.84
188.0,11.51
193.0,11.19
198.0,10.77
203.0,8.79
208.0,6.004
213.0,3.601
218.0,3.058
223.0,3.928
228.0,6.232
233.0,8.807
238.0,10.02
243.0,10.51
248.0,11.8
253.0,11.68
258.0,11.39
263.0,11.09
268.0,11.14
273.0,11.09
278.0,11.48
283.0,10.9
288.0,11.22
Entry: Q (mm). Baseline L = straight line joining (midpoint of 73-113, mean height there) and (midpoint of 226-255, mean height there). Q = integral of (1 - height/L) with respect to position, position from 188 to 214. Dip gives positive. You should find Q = 4.1 mm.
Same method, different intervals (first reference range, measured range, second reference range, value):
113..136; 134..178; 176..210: -2.4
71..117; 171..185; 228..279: -0.5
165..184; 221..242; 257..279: 7.0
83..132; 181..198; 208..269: -2.8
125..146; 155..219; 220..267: 5.5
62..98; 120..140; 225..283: -1.0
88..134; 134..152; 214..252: -1.6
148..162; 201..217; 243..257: 8.0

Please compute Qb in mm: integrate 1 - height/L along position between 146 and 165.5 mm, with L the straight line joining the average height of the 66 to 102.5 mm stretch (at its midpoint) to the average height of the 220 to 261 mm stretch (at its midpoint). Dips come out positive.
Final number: -2.1 mm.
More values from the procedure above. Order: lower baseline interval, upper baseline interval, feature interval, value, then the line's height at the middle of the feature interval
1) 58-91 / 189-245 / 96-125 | -3.2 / 10.4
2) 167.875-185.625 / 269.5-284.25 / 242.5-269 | -0.2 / 11.2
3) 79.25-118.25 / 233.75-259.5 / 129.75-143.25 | -0.5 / 11.3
